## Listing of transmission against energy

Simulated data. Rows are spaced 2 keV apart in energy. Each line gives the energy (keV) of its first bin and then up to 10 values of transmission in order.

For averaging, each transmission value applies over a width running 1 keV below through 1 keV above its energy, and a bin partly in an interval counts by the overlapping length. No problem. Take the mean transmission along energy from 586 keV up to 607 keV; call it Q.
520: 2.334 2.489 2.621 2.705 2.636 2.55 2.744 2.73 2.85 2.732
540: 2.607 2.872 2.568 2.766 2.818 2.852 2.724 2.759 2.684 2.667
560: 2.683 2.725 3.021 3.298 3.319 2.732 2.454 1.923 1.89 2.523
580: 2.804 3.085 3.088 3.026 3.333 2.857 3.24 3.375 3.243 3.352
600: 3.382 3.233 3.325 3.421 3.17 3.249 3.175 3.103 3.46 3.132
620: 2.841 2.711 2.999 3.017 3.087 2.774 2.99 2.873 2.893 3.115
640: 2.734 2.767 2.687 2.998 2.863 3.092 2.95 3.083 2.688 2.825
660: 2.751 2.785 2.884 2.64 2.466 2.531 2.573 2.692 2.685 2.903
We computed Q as 3.26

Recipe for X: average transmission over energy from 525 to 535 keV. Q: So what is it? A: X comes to 2.67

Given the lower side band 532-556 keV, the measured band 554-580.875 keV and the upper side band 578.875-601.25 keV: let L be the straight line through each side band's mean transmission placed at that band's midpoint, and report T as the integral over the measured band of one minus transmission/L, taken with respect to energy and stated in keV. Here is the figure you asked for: 2.5 keV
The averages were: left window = 2.75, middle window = 2.67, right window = 3.16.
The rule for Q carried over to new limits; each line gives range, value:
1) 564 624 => 3.03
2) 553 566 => 2.8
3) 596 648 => 3.06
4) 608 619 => 3.22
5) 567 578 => 2.47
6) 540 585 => 2.74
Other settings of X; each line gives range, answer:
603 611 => 3.29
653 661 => 2.84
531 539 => 2.76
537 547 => 2.71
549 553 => 2.79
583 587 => 3.06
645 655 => 3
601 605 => 3.28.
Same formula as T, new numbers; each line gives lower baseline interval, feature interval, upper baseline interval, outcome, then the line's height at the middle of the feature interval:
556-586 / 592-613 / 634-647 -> -3.7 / 2.8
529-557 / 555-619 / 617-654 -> -3.9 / 2.82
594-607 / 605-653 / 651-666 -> 1.3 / 3.09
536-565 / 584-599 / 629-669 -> -2.2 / 2.79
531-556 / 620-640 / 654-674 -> -1.5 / 2.72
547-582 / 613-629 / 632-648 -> -1.2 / 2.83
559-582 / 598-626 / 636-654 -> -3.6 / 2.81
